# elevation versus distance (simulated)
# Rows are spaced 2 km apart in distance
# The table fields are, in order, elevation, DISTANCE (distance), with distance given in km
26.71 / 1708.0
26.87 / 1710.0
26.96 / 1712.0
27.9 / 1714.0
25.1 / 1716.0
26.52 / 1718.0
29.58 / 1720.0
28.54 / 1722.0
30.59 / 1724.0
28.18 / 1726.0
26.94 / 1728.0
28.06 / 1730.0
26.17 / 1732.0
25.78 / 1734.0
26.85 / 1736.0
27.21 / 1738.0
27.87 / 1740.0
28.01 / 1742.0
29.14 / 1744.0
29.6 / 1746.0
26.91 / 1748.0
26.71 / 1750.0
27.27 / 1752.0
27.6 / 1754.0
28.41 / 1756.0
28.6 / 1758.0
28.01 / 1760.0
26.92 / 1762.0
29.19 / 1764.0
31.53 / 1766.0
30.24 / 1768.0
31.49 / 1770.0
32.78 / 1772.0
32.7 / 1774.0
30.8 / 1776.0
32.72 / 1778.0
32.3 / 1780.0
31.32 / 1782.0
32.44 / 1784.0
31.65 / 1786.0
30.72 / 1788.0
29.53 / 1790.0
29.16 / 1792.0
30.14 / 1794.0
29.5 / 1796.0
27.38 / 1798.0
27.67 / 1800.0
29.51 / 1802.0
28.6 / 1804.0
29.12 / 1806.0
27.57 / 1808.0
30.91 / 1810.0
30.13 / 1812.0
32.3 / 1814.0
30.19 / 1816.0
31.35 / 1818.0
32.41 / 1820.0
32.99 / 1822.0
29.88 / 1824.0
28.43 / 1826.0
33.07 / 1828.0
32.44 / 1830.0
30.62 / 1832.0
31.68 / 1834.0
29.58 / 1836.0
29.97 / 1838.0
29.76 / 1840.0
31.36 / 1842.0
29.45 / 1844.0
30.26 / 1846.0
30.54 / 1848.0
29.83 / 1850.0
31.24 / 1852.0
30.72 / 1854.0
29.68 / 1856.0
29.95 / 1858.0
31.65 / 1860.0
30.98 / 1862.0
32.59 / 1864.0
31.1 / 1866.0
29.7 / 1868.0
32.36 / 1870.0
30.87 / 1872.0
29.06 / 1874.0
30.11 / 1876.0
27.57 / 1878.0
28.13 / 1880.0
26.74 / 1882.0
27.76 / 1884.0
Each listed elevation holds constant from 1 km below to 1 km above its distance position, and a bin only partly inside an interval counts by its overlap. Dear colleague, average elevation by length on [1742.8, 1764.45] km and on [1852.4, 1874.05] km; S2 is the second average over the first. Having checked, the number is 1.1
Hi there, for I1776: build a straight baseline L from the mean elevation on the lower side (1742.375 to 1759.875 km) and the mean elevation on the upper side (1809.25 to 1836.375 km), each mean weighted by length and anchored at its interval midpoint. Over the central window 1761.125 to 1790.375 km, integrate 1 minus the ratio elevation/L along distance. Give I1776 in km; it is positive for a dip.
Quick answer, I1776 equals -2.04 km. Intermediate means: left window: 28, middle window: 31.1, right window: 31.2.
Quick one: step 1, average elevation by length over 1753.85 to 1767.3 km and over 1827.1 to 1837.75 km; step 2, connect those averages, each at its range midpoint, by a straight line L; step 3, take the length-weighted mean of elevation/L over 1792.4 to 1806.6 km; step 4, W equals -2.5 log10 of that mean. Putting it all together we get 0.05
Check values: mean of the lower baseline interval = 28.7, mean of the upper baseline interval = 31.4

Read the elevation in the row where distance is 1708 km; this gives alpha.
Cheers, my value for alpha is 26.71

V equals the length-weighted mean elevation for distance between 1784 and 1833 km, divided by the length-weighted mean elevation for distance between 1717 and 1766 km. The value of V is 1.08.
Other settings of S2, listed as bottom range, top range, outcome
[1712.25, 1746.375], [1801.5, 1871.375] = 1.11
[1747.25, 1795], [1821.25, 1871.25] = 1.03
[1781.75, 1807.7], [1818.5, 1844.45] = 1.04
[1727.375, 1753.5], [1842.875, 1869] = 1.12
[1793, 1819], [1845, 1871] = 1.04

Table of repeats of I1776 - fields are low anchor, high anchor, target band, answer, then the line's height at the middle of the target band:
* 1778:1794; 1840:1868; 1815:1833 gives -0.3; 30.8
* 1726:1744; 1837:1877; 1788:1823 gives -0.9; 29.2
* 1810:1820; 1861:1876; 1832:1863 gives 0.5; 31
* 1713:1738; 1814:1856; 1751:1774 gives -0.6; 28.6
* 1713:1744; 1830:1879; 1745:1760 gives 0.1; 28.2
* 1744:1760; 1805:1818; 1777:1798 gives -1.1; 29.3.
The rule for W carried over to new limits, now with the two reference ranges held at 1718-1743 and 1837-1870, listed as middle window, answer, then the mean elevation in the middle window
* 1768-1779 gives -0.11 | 31.9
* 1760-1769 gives -0.03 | 29.3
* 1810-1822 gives -0.06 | 31.4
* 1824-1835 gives -0.04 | 31.1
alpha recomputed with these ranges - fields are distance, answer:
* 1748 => 26.91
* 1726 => 28.18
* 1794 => 30.14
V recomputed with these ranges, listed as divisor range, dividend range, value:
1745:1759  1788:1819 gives 1.06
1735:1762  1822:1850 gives 1.10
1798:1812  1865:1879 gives 1.04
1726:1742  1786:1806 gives 1.08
